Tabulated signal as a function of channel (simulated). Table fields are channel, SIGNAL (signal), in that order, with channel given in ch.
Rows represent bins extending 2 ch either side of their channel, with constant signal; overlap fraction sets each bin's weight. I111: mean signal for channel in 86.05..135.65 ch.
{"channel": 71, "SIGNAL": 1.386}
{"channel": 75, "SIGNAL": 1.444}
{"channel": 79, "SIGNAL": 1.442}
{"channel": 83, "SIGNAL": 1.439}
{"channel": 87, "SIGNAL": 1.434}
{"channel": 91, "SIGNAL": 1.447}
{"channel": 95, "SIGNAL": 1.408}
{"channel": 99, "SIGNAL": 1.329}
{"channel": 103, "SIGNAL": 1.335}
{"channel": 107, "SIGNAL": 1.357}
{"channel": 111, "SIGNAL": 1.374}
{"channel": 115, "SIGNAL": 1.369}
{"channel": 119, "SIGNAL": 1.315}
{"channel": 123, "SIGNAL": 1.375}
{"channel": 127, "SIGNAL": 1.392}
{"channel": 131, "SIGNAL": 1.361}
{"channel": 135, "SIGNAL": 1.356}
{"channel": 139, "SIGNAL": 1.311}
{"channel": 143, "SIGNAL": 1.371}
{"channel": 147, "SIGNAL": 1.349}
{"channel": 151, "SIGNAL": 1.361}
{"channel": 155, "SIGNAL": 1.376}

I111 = 1.37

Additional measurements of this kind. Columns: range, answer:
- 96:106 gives 1.34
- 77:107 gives 1.4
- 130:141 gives 1.34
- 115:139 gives 1.36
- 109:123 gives 1.36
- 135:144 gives 1.34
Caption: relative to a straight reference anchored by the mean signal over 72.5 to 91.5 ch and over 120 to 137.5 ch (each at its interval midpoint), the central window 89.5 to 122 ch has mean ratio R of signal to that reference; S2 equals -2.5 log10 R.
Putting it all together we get 0.03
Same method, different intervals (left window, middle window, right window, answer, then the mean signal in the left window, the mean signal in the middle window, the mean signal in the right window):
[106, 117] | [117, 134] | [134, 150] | 0.00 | 1.37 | 1.36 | 1.35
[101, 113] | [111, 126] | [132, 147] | 0.00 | 1.36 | 1.36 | 1.35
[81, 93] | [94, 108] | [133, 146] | 0.05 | 1.44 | 1.35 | 1.35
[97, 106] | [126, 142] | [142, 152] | 0.00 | 1.33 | 1.35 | 1.36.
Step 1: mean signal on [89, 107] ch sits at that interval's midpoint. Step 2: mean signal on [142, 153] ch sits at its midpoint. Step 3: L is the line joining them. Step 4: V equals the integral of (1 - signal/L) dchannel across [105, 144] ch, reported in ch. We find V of 0.3 ch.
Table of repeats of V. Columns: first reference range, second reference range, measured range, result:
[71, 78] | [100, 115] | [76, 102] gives -0.3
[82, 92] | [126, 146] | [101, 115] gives 0.5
